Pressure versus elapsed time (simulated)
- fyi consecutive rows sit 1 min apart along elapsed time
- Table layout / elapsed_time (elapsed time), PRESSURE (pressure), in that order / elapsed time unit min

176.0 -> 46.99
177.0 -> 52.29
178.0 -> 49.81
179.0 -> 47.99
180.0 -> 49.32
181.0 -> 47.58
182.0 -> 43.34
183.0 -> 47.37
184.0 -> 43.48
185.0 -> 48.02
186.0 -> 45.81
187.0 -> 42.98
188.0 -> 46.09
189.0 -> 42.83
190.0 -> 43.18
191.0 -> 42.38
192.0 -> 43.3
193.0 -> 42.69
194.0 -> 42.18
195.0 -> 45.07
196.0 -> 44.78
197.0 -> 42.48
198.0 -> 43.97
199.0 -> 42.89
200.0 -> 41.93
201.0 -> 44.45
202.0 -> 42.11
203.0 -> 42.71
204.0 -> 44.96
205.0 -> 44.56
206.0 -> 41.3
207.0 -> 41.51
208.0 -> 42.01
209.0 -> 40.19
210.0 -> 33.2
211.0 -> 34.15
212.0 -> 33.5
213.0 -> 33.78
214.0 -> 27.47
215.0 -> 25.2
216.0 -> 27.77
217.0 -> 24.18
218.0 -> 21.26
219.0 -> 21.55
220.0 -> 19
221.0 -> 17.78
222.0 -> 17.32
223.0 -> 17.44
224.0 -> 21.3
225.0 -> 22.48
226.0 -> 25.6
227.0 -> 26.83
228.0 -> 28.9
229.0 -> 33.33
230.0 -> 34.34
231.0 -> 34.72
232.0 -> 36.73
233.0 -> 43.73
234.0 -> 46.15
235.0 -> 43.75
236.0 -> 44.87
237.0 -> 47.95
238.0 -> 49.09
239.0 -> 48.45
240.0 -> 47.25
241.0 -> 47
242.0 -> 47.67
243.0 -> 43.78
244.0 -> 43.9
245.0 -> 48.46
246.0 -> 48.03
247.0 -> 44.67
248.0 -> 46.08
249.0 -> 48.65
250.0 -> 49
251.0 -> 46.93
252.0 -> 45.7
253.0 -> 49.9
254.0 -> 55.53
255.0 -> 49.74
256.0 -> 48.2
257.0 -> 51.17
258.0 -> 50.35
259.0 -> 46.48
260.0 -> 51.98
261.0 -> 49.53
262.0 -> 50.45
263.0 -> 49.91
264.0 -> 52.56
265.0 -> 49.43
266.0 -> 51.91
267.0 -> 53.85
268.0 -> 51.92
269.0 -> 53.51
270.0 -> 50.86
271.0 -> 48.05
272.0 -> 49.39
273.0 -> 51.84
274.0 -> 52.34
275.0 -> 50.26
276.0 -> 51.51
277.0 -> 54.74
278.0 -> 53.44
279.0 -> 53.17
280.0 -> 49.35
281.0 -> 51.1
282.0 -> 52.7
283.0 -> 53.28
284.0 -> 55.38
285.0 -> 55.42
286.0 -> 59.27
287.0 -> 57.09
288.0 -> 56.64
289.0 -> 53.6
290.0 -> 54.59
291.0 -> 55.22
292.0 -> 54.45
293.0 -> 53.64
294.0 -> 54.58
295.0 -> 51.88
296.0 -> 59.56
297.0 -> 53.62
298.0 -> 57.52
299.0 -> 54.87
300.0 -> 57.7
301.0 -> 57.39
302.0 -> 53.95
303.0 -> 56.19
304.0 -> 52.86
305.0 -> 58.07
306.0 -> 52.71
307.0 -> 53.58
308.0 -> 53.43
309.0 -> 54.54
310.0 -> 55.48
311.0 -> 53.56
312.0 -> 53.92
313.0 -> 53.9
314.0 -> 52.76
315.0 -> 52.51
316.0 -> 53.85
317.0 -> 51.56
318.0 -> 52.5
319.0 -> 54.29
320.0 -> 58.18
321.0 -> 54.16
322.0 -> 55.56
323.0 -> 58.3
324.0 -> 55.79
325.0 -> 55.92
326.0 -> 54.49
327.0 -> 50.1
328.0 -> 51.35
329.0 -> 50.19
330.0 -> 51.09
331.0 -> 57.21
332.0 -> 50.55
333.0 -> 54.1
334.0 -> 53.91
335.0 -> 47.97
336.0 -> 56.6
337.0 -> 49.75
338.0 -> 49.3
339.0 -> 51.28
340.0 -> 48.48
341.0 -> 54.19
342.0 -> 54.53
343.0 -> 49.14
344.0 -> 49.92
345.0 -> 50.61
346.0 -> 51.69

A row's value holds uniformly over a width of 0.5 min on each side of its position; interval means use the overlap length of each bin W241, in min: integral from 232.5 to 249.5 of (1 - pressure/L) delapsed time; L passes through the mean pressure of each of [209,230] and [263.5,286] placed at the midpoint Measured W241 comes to -4.8 min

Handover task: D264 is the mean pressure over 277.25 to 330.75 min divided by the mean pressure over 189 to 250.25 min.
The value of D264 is 1.43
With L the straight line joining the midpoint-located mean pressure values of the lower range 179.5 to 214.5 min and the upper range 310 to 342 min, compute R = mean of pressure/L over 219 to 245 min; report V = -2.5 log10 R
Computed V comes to 0.27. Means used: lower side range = 42.2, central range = 35.6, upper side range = 53.2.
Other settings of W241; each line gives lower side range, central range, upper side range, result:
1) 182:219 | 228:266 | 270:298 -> 0.8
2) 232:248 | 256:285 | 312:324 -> -1.3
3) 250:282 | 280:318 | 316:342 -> -1.9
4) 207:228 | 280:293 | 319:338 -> -3.3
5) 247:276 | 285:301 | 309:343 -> -1.3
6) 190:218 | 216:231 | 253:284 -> 6.5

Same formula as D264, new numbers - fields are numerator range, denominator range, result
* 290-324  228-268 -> 1.17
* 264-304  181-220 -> 1.37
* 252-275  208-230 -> 1.89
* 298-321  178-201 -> 1.22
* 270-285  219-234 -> 1.89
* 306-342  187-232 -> 1.53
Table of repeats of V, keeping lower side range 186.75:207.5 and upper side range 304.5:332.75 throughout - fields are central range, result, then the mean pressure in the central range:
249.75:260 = -0.02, 49.4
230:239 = 0.08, 43.2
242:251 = 0.02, 46.7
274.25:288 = -0.06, 53.7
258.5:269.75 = -0.04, 51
